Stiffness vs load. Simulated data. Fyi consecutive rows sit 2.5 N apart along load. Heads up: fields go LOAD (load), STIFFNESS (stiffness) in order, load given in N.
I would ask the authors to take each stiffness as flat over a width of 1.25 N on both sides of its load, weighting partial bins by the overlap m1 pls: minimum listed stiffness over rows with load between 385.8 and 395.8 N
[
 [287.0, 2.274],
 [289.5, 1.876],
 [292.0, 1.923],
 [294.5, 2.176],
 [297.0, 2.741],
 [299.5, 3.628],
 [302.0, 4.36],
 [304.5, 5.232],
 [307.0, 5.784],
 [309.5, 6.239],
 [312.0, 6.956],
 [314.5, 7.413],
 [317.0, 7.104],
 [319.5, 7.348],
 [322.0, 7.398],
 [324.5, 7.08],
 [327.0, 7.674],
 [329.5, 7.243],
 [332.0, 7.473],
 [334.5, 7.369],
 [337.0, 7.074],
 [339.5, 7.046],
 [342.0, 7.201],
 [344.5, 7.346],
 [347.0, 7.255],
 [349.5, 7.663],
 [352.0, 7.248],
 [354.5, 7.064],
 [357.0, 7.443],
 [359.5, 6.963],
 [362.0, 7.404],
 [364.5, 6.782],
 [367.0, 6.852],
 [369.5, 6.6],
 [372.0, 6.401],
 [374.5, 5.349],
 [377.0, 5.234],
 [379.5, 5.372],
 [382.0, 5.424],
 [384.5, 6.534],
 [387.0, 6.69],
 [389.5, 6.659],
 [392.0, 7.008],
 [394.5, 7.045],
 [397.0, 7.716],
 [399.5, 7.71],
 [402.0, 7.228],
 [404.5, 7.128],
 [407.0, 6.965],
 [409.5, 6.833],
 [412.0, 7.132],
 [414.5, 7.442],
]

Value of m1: 6.659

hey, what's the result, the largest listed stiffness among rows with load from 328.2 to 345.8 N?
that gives 7.473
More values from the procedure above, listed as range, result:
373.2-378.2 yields 5.349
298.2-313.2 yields 6.956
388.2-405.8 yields 7.716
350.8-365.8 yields 7.443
